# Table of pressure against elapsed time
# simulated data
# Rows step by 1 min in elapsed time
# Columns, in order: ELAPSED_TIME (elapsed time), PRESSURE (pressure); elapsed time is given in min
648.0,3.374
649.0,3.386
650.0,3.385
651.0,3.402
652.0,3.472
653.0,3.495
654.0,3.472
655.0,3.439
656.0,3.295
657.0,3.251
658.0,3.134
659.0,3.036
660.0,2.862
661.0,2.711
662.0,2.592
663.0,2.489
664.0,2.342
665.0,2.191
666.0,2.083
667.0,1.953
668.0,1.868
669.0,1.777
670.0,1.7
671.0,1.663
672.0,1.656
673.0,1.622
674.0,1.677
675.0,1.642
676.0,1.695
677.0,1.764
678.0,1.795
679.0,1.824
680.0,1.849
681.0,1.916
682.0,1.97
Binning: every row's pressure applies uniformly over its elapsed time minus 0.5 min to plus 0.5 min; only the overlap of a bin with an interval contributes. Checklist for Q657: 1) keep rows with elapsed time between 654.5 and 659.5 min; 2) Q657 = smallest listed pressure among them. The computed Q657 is 3.036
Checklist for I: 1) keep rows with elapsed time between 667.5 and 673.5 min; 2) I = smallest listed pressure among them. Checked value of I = 1.622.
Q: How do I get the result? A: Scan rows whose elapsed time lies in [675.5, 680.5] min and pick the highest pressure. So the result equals 1.849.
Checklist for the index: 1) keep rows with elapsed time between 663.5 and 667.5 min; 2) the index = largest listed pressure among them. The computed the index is 2.342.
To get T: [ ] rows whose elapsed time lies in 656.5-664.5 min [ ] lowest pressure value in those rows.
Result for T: 2.342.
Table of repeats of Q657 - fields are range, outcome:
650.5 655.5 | 3.402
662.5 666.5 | 2.083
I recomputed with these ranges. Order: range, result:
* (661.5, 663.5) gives 2.489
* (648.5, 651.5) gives 3.385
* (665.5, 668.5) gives 1.868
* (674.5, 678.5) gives 1.642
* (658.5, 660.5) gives 2.862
